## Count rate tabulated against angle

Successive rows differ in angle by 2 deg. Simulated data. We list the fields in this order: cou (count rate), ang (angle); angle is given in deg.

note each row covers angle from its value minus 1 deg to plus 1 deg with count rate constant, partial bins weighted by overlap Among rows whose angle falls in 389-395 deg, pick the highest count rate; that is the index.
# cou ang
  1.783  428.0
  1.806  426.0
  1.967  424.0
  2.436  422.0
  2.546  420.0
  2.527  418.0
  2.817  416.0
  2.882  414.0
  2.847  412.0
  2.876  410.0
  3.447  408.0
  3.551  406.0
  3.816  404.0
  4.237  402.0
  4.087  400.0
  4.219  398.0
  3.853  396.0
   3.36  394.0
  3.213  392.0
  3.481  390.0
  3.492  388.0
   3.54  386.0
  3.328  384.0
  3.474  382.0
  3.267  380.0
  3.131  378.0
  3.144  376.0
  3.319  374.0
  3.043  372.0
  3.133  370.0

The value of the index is 3.481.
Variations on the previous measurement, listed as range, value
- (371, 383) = 3.474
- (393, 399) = 4.219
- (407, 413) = 3.447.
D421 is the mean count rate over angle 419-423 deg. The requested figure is 2.49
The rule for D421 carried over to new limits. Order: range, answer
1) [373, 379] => 3.2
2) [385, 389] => 3.52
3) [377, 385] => 3.3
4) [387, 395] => 3.39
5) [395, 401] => 4.05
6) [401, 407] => 3.87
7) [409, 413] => 2.86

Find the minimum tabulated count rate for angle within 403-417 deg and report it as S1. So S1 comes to 2.817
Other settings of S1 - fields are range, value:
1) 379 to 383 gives 3.267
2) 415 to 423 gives 2.436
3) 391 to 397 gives 3.213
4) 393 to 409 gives 3.36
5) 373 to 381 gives 3.131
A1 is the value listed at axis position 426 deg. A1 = 1.806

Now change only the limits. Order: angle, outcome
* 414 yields 2.882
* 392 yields 3.213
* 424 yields 1.967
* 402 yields 4.237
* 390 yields 3.481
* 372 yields 3.043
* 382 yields 3.474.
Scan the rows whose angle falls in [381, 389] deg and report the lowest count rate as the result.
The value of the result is 3.328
